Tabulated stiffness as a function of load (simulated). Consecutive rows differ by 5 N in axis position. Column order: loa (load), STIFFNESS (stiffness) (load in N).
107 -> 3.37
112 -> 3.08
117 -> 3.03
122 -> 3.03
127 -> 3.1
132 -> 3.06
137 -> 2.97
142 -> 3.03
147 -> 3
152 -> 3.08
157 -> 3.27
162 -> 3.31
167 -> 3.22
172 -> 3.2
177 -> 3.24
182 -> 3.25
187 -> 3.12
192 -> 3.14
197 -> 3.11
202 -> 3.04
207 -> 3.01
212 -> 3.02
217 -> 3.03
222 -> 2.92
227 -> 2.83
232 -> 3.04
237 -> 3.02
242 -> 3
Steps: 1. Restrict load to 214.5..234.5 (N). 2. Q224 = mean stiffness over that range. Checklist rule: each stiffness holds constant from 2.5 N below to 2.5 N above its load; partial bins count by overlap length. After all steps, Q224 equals 2.95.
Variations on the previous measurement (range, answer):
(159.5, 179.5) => 3.24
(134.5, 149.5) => 3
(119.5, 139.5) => 3.04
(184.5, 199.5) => 3.12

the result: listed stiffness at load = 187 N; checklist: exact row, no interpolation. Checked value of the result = 3.12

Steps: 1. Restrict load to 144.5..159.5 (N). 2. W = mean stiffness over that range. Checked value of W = 3.12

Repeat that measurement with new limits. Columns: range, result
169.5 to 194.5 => 3.19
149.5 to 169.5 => 3.22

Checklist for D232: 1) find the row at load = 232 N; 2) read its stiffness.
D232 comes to 3.04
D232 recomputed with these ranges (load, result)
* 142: 3.03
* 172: 3.2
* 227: 2.83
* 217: 3.03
